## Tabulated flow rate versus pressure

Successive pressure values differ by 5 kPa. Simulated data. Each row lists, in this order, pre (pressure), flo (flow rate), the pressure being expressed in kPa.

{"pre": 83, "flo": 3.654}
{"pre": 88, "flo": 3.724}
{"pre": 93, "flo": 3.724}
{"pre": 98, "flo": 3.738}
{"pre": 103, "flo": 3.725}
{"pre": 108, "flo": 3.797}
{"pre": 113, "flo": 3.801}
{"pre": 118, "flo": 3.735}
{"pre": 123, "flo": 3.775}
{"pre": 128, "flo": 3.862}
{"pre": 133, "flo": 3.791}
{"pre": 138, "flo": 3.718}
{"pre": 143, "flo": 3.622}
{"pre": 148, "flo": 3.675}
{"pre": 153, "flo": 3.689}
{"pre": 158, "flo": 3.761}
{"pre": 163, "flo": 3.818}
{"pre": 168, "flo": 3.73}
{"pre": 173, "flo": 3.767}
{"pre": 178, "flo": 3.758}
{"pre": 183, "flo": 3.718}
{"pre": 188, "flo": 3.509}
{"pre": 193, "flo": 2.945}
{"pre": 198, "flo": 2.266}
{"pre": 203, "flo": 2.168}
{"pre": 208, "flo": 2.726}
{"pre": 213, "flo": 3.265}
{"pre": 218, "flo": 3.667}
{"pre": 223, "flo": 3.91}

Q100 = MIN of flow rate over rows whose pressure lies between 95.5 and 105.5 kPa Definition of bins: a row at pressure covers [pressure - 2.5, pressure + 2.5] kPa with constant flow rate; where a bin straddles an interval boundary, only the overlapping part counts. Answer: 3.725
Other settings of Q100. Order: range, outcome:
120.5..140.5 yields 3.718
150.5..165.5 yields 3.689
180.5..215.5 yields 2.168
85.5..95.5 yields 3.724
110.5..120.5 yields 3.735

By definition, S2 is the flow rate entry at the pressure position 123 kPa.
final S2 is 3.775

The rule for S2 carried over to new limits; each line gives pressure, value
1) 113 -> 3.801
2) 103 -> 3.725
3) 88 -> 3.724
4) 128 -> 3.862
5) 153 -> 3.689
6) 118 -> 3.735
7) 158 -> 3.761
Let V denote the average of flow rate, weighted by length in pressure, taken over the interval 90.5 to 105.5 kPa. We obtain 3.73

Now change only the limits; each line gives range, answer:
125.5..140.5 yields 3.79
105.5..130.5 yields 3.79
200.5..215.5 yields 2.72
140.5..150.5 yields 3.65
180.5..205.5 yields 2.92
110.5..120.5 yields 3.77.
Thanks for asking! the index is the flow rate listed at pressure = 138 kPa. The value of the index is 3.718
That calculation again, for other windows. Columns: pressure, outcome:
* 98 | 3.738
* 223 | 3.91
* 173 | 3.767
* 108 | 3.797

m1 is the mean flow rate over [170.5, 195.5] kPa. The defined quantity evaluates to 3.54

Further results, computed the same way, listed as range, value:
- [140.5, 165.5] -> 3.71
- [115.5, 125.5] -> 3.75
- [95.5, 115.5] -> 3.77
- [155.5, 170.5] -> 3.77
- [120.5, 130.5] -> 3.82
